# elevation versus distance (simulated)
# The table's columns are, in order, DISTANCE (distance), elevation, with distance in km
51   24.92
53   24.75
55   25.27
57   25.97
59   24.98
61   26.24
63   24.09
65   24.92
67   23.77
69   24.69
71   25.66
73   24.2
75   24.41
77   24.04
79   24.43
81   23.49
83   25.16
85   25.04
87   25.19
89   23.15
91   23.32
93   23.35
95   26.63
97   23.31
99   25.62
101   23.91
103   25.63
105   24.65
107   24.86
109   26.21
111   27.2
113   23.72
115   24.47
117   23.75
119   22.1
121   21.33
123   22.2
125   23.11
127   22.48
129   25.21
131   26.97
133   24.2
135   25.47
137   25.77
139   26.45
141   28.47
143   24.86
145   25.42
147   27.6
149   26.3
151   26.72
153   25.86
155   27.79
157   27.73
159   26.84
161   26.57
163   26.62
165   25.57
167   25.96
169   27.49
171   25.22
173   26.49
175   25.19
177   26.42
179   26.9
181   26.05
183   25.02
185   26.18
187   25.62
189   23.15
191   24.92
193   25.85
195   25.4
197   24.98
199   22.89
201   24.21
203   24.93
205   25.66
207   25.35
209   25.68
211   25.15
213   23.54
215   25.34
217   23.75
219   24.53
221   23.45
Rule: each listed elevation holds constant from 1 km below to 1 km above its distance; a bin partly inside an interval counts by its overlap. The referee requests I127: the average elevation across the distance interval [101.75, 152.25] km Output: 25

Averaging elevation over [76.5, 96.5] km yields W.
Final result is 24.4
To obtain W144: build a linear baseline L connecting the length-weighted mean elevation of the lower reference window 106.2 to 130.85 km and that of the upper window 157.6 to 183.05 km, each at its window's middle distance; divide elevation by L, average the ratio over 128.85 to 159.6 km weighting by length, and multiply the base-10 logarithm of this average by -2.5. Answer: -0.054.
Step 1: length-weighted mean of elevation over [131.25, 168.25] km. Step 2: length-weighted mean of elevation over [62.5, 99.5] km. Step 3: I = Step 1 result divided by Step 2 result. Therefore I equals 1.08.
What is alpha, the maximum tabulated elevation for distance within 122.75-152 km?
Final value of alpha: 28.47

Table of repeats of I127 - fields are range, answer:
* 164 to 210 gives 25.4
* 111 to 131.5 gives 23.6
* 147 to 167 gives 26.7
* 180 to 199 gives 25.1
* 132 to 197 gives 26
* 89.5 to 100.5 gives 24.4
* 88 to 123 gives 24.2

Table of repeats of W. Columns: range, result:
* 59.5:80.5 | 24.6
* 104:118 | 25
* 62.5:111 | 24.6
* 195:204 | 24.4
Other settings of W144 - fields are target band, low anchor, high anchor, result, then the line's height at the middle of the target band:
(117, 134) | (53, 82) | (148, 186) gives 0.098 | 25.7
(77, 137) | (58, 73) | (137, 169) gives 0.057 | 25.7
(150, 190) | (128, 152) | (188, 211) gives -0.029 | 25.5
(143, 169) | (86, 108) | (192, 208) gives -0.077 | 24.7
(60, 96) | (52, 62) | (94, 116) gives 0.033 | 25.3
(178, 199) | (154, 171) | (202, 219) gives 0.019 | 25.7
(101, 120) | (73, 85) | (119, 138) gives -0.025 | 24.1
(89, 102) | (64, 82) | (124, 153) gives 0.025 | 24.8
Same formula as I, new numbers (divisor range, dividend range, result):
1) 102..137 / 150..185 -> 1.08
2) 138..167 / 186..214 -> 0.93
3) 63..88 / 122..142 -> 1.02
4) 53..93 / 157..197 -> 1.05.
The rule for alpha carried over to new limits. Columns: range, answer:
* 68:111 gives 27.2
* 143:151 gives 27.6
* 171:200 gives 26.9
